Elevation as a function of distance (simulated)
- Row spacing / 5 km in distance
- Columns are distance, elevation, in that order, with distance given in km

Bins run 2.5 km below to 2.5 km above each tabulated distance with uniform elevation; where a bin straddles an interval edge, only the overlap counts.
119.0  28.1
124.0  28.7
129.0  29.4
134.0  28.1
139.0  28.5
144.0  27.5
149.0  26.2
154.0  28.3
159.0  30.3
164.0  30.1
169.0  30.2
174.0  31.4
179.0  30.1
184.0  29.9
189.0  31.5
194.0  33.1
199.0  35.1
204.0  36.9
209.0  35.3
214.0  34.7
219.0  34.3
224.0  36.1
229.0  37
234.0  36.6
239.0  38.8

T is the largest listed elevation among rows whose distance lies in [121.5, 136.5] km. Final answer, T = 29.4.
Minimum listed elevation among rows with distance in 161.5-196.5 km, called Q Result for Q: 29.9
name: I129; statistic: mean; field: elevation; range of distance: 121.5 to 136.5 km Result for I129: 28.7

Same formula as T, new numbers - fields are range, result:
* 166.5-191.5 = 31.5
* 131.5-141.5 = 28.5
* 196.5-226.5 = 36.9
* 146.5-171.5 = 30.3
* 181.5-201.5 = 35.1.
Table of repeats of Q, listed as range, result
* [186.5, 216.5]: 31.5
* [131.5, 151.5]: 26.2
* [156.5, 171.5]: 30.1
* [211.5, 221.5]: 34.3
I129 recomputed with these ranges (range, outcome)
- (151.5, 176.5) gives 30.1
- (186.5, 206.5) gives 34.1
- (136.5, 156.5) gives 27.6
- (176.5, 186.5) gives 30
